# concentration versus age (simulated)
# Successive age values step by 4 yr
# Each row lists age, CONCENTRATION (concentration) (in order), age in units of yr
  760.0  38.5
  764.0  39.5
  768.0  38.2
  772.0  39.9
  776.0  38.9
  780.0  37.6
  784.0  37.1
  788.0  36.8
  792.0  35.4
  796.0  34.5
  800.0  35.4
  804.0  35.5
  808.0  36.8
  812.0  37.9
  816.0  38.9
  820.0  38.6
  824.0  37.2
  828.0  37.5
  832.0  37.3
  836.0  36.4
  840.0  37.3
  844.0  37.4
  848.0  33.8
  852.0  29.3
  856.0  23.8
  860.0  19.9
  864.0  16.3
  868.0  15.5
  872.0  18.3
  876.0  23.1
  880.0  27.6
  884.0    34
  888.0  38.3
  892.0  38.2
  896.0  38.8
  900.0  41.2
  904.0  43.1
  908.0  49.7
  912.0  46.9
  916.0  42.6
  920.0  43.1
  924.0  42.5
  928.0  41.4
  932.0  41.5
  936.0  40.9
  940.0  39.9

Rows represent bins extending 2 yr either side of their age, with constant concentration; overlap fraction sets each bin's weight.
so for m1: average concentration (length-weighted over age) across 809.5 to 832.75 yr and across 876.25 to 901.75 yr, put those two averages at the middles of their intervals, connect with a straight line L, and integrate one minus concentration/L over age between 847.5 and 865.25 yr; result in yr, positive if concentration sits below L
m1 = 6.0 yr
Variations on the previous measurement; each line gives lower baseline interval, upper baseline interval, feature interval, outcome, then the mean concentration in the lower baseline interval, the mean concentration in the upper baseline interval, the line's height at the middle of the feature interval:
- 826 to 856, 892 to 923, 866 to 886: 8.0 yr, 34.8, 43.2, 39.2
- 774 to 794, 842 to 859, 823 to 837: -2.0 yr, 37.2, 30.4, 32.5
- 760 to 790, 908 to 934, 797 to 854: 5.3 yr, 38.3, 43.5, 40.1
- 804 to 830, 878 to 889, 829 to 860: 2.5 yr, 37.6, 32.8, 35.7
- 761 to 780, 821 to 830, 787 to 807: 1.4 yr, 38.9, 37.5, 38.2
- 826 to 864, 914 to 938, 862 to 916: 6.2 yr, 31.7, 42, 37.3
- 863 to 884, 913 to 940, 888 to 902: -4.4 yr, 21.7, 42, 29.9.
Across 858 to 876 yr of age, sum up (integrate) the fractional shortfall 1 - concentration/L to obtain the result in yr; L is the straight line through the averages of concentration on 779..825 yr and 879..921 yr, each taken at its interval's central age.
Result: 9.7 yr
